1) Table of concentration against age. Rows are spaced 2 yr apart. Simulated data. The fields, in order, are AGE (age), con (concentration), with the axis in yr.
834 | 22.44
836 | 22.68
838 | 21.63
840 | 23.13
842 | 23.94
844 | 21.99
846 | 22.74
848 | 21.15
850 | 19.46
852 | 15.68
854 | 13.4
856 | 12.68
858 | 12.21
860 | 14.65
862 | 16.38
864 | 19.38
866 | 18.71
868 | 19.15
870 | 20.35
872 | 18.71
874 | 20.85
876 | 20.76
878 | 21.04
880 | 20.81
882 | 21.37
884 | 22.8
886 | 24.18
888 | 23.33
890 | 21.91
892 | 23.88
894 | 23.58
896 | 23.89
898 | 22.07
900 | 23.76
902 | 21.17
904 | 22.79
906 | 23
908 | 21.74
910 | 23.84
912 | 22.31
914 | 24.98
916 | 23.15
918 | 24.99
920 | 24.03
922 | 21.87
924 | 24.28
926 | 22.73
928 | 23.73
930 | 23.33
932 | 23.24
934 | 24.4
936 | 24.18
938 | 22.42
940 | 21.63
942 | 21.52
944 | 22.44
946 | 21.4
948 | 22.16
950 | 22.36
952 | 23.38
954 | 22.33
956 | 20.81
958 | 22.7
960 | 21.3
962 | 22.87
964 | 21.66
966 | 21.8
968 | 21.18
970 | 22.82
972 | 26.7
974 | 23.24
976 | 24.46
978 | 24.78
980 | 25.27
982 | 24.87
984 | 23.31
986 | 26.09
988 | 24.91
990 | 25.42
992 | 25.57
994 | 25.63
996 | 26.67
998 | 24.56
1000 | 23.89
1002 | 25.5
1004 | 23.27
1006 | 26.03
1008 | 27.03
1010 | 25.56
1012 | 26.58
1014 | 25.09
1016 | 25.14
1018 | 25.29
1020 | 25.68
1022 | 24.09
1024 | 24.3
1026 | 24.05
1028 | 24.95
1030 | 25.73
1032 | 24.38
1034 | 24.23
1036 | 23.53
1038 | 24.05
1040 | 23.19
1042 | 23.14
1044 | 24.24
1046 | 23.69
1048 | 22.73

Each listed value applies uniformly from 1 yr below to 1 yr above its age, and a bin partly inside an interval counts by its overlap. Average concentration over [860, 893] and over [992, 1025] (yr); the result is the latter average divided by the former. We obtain 1.22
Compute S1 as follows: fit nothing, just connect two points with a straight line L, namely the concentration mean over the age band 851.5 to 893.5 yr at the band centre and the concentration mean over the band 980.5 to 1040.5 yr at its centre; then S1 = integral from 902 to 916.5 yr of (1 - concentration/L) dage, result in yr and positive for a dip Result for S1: -1.5 yr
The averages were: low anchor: 19.2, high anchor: 25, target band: 23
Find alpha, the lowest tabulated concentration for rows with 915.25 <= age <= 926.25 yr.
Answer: 21.87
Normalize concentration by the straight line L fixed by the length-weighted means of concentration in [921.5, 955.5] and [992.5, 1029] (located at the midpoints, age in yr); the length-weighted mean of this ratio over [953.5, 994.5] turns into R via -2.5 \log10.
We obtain 0.013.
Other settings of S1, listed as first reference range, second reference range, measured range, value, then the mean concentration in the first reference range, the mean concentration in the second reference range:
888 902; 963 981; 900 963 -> 1.24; 23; 23.5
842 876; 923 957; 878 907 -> -3.77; 18.2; 22.7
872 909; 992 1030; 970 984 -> -0.14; 22.3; 25.2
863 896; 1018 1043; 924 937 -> -0.75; 21.4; 24.3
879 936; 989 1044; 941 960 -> 1.39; 23.1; 24.9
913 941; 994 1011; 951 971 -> 1.84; 23.5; 25.3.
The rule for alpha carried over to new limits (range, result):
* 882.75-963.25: 20.81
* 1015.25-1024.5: 24.09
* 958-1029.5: 21.18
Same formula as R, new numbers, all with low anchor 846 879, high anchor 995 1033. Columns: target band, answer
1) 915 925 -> -0.147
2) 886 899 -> -0.196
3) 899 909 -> -0.133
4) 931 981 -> -0.022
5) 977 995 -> -0.057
